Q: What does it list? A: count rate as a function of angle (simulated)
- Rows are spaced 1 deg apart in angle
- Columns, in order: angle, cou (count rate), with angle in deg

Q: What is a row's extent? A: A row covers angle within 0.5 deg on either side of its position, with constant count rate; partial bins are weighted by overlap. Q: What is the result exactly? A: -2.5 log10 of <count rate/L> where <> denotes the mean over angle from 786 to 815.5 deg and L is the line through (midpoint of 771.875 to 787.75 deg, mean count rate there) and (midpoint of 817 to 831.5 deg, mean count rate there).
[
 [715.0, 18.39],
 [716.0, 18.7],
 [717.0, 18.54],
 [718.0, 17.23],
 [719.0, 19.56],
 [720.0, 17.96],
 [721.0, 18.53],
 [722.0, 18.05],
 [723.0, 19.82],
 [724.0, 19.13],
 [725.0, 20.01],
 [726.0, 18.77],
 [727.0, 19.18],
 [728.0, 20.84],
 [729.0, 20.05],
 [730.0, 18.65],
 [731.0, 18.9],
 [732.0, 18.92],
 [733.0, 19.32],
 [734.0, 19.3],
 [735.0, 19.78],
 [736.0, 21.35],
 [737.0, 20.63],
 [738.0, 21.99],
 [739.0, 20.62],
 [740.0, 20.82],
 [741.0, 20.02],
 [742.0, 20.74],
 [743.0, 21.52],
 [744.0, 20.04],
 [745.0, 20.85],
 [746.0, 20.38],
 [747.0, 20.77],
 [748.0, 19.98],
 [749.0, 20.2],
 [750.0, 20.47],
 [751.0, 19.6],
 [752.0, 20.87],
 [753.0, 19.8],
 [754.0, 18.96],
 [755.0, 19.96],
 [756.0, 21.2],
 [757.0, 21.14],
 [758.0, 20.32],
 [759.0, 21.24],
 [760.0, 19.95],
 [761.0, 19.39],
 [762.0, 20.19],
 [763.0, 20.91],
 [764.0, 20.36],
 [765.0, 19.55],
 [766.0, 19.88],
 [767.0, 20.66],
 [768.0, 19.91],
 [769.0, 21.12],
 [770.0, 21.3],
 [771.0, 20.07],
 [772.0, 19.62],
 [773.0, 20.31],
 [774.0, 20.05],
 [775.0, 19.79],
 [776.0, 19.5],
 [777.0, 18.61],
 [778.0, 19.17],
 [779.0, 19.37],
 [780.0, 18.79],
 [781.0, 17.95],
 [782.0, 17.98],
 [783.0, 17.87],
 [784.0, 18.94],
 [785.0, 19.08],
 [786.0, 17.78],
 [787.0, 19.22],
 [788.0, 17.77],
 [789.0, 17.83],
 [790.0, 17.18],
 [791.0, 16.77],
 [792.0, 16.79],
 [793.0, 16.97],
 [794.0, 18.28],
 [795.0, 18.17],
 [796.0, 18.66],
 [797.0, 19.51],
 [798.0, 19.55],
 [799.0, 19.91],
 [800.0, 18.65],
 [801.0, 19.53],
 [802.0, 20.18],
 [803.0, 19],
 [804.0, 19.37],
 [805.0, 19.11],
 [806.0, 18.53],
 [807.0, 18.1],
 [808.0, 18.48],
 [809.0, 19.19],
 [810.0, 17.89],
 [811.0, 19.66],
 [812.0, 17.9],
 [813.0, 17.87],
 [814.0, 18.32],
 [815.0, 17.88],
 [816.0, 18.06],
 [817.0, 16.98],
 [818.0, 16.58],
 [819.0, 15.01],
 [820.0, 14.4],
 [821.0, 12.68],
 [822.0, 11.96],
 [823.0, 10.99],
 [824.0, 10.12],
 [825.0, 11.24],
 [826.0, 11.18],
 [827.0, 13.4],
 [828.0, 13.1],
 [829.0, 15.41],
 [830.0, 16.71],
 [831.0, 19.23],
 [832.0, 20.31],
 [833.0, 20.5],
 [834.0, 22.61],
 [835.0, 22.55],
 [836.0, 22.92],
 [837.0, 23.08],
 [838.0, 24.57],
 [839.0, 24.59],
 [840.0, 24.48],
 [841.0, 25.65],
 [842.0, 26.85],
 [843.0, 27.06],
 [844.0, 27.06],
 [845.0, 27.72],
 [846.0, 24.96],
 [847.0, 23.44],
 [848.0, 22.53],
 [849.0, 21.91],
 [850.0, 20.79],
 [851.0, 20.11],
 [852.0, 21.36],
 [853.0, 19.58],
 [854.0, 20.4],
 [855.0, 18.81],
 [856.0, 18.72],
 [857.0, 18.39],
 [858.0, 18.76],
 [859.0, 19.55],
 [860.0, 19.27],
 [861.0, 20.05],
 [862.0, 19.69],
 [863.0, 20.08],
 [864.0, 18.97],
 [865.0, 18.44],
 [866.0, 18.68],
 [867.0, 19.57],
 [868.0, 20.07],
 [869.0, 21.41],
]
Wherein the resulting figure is -0.12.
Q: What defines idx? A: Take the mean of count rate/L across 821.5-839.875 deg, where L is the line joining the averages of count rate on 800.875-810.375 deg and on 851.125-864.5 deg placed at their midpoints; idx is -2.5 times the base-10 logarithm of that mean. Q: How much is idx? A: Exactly 0.10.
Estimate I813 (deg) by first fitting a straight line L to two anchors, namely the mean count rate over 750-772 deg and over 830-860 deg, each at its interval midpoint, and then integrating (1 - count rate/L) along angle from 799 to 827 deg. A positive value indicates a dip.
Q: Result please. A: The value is 6.3 deg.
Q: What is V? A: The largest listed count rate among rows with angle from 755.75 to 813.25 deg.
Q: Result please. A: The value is 21.3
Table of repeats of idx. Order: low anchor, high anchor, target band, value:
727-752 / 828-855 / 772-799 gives 0.14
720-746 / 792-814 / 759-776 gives -0.05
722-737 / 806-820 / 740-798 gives -0.05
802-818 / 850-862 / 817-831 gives 0.35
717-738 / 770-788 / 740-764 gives -0.06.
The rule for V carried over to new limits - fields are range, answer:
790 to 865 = 27.72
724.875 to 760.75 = 21.99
